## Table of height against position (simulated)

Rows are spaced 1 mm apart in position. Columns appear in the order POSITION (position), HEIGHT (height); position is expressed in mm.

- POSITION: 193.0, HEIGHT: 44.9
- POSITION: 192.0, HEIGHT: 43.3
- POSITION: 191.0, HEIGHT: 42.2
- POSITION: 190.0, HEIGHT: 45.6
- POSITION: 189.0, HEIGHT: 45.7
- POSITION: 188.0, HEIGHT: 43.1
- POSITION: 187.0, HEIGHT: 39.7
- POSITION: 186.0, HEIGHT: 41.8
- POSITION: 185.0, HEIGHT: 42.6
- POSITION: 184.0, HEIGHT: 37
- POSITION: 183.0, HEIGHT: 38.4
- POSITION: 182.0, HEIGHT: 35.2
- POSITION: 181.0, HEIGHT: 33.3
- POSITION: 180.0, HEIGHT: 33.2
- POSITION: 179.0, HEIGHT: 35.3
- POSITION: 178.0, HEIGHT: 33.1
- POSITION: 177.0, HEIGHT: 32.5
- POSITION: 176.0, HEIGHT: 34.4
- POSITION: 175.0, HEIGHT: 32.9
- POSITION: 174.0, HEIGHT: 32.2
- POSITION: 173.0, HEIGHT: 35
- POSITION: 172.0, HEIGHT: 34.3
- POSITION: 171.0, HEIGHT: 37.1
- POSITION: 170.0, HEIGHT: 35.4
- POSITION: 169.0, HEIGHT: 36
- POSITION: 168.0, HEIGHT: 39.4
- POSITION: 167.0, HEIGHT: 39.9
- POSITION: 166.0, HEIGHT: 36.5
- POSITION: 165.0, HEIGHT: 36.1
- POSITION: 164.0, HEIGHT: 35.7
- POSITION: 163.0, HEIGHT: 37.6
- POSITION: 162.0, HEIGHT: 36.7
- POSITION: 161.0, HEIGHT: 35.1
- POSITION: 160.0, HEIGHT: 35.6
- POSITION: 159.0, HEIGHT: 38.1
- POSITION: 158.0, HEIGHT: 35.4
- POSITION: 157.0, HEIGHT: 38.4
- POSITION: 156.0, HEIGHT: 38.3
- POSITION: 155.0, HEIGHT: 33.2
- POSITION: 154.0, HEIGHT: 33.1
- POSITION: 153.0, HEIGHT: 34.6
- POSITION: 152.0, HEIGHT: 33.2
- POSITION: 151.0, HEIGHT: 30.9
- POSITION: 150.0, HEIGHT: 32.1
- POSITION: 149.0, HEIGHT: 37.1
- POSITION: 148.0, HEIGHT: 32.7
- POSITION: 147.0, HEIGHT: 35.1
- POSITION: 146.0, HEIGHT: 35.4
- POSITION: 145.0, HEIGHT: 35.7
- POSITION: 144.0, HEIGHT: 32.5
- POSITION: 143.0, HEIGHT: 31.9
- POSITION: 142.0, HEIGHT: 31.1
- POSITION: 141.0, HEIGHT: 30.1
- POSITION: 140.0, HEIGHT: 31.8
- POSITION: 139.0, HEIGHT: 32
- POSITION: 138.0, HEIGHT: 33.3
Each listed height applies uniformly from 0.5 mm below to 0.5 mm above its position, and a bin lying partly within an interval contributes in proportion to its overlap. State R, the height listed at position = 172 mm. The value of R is 34.3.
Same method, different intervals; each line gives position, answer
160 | 35.6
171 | 37.1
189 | 45.7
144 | 32.5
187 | 39.7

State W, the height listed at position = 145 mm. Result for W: 35.7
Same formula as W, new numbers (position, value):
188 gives 43.1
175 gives 32.9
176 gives 34.4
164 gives 35.7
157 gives 38.4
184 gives 37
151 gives 30.9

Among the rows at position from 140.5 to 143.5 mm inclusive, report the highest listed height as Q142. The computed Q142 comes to 31.9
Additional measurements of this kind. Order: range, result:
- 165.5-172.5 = 39.9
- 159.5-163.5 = 37.6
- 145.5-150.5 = 37.1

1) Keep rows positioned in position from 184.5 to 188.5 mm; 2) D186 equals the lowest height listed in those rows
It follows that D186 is 39.7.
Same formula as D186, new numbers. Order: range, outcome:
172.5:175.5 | 32.2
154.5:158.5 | 33.2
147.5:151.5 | 30.9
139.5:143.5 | 30.1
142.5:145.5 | 31.9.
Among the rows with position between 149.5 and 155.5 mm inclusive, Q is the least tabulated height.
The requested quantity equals 30.9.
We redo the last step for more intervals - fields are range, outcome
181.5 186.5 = 35.2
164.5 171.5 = 35.4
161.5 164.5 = 35.7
